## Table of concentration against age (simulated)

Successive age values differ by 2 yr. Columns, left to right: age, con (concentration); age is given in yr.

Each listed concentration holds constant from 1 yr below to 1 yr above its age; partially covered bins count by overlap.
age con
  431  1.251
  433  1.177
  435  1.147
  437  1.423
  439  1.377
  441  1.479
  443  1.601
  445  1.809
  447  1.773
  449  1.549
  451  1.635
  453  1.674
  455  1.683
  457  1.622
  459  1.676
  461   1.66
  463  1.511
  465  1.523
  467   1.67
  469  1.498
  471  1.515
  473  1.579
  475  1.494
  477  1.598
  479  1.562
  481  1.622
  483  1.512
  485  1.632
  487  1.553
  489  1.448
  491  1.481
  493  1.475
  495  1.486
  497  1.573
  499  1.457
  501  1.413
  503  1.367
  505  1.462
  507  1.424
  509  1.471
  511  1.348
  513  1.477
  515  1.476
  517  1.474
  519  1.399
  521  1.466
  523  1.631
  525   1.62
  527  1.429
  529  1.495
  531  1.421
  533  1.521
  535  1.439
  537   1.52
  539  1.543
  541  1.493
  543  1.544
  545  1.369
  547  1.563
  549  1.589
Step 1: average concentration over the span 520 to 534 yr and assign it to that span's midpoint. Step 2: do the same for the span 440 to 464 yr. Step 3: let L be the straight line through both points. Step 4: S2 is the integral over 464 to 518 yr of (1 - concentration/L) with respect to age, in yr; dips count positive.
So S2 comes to 2.4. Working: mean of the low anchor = 1.64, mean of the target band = 1.5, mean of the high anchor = 1.51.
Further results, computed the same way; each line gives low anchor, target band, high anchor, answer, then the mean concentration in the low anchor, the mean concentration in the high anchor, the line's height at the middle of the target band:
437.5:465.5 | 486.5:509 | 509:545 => 1.0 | 1.61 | 1.48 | 1.53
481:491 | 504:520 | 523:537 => 0.8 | 1.54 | 1.5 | 1.52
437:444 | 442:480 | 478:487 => -2.2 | 1.48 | 1.58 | 1.53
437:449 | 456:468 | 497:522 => -0.5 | 1.59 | 1.44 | 1.55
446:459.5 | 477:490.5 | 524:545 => 0.4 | 1.66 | 1.5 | 1.6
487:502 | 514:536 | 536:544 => 0.3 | 1.48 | 1.52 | 1.51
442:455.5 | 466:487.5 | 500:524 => 0.1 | 1.67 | 1.45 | 1.58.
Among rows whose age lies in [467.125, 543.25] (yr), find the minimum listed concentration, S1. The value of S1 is 1.348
